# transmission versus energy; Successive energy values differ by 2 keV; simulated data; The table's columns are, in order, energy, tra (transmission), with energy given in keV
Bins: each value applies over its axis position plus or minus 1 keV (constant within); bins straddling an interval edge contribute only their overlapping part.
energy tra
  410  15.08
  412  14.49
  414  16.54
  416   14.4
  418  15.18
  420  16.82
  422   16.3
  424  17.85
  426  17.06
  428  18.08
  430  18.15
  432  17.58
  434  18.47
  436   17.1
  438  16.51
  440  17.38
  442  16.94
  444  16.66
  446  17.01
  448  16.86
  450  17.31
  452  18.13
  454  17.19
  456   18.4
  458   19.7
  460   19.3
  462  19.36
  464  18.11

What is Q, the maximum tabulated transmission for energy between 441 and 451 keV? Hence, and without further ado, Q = 17.31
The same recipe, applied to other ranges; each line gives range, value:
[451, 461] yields 19.7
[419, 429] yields 18.08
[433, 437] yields 18.47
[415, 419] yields 15.18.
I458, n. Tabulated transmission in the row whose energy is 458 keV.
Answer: 19.7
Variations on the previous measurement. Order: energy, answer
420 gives 16.82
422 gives 16.3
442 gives 16.94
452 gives 18.13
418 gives 15.18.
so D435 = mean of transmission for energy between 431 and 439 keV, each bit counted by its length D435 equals 17.4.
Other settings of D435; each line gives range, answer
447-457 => 17.6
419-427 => 17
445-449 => 16.9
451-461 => 18.5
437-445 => 16.9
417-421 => 16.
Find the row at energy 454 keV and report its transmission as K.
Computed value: 17.19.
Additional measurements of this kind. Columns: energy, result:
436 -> 17.1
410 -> 15.08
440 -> 17.38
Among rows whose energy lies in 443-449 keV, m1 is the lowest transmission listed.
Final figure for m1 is 16.66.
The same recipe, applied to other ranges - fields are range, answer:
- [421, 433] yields 16.3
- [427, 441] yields 16.51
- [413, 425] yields 14.4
